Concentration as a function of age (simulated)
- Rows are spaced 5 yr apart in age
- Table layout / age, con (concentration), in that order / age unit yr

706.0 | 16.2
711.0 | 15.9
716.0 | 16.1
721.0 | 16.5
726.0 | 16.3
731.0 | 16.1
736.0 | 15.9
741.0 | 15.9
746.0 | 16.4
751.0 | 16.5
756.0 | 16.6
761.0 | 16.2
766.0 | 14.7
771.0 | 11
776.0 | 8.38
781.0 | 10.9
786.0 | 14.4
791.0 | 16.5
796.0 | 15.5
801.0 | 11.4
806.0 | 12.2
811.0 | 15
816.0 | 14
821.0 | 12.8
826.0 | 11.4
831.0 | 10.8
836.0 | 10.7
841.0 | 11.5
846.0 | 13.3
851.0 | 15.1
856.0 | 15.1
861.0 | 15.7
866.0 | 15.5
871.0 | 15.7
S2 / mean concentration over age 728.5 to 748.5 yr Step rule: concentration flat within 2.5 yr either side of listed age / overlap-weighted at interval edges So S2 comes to 16.1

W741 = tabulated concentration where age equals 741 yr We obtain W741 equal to 15.9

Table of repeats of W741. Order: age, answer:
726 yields 16.3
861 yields 15.7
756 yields 16.6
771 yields 11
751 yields 16.5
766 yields 14.7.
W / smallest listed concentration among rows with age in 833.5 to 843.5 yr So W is 10.7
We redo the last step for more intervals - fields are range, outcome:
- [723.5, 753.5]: 15.9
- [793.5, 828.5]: 11.4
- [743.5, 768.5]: 14.7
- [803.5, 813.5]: 12.2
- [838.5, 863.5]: 11.5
